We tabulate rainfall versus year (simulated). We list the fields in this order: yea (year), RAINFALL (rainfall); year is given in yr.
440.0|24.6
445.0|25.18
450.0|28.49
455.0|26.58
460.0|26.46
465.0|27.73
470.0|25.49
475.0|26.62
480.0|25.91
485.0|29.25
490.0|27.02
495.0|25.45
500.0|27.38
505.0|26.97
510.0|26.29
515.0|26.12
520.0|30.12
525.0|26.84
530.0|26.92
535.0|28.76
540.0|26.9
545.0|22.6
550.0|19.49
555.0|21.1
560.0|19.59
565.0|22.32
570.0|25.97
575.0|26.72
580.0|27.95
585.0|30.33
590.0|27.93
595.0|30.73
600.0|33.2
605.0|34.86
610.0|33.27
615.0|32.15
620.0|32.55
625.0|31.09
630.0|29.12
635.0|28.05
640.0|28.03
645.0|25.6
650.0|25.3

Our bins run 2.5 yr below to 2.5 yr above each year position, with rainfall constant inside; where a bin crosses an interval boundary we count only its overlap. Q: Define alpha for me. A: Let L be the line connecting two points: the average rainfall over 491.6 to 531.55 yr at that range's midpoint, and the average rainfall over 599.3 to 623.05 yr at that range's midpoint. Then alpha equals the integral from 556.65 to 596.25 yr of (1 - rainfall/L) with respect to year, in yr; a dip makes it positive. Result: 6.2 yr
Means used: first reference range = 27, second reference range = 33.2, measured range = 26.2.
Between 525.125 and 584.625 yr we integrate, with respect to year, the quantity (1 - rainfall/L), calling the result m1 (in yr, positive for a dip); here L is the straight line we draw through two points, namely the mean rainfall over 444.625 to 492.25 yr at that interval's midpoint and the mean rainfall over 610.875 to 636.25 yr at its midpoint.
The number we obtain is 9.06 yr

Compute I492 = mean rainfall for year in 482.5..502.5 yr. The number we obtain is 27.3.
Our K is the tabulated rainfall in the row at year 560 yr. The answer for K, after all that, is 19.59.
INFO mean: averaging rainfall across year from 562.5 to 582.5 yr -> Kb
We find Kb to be 25.7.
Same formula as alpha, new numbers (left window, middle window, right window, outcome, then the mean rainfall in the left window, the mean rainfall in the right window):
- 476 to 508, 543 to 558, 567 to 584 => 3.4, 27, 27.1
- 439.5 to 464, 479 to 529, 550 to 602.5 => -1.5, 26.5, 26.2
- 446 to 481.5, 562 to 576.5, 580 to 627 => 2.7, 26.7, 31.6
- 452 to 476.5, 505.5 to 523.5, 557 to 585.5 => -1.1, 26.6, 25.1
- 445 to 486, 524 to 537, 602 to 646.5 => 0.4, 26.9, 30.7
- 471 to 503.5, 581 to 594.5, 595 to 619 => 1.2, 26.9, 33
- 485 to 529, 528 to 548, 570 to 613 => 1.6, 27.1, 30.4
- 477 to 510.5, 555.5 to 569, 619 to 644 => 3.2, 26.9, 29.4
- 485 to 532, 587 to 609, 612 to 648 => -2.2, 27.1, 29.5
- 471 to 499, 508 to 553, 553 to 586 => -0.5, 26.8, 24.7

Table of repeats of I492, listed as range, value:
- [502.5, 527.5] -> 27.3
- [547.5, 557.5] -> 20.3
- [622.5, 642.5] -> 29.1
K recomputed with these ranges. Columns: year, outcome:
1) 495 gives 25.45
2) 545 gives 22.6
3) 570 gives 25.97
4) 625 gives 31.09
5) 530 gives 26.92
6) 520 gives 30.12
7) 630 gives 29.12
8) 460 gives 26.46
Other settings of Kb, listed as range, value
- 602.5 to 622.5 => 33.2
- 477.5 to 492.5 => 27.4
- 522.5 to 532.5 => 26.9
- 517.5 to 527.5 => 28.5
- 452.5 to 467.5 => 26.9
